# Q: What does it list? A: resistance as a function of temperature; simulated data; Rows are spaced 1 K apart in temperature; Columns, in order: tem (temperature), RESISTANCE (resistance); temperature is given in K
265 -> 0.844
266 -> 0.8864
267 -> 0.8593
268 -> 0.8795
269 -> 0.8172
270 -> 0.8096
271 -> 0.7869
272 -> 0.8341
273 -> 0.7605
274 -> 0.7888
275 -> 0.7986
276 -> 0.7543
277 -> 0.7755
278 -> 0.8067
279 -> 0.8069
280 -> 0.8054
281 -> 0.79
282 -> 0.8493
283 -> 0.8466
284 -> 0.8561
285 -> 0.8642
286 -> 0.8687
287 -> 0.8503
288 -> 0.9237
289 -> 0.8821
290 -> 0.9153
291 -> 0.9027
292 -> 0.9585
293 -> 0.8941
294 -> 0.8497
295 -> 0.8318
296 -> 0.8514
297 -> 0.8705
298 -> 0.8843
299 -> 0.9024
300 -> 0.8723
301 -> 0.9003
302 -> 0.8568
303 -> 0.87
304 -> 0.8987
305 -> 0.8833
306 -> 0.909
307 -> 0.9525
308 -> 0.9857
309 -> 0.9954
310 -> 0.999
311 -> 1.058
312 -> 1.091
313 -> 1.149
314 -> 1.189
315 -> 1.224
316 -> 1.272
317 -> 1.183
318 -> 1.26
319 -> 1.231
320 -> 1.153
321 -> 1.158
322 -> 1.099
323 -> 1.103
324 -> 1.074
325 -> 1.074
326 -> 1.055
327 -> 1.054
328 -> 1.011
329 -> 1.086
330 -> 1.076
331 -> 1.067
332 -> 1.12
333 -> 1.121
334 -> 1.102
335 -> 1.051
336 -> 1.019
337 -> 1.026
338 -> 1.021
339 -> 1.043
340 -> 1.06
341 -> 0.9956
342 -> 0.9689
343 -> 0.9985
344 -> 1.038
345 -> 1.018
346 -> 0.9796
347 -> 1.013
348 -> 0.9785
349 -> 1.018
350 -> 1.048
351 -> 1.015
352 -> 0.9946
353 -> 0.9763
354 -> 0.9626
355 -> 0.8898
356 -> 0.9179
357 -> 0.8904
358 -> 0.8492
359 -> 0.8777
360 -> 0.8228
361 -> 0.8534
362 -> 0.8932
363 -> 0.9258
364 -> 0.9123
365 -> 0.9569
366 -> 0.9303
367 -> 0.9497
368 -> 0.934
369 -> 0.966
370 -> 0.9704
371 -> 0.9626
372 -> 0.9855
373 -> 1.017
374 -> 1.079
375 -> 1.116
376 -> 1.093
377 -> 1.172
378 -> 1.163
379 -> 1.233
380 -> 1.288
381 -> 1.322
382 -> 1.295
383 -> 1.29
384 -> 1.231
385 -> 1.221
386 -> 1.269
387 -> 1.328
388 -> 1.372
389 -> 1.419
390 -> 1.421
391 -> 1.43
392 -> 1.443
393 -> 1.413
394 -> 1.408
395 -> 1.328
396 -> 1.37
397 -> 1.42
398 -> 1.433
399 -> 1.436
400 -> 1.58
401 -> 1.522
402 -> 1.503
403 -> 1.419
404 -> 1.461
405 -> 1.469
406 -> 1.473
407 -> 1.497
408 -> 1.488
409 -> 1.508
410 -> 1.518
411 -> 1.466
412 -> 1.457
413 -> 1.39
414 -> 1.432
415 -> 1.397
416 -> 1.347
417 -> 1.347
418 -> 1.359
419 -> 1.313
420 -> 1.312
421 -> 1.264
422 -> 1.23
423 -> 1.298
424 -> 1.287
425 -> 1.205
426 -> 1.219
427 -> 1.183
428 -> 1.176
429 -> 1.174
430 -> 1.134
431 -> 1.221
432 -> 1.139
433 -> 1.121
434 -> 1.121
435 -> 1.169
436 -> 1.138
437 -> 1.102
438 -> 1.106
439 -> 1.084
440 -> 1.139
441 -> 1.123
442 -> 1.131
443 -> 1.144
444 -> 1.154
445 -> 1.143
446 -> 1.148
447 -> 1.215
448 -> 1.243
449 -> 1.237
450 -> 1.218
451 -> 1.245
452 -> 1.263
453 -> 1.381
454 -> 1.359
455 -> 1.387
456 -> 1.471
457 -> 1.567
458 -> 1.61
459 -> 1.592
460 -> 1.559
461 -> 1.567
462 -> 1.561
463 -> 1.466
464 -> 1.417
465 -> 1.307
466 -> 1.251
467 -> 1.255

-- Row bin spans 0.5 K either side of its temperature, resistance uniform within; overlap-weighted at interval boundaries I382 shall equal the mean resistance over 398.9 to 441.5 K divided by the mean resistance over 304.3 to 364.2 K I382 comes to 1.3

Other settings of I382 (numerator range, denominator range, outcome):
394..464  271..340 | 1.37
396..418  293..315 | 1.53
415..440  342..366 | 1.28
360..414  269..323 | 1.35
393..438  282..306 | 1.52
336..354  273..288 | 1.23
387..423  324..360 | 1.40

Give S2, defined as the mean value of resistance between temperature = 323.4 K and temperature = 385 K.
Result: 1.03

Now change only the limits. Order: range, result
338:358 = 0.987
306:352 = 1.07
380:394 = 1.34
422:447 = 1.16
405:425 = 1.39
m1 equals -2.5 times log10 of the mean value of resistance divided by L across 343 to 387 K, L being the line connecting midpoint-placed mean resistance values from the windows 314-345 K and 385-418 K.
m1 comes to 0.214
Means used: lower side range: 1.09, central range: 1.03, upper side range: 1.43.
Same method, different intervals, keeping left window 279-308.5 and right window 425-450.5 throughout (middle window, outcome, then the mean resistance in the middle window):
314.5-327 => -0.23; 1.15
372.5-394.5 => -0.20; 1.27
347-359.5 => 0.05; 0.954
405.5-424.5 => -0.24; 1.39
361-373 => 0.09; 0.943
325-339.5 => -0.12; 1.06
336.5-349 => -0.04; 1.01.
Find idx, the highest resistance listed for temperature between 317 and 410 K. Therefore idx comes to 1.58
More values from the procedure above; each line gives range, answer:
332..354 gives 1.121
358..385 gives 1.322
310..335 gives 1.272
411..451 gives 1.466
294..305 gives 0.9024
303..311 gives 1.058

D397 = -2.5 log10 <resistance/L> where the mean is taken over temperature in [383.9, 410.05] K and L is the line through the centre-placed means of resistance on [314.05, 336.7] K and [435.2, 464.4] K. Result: -0.16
